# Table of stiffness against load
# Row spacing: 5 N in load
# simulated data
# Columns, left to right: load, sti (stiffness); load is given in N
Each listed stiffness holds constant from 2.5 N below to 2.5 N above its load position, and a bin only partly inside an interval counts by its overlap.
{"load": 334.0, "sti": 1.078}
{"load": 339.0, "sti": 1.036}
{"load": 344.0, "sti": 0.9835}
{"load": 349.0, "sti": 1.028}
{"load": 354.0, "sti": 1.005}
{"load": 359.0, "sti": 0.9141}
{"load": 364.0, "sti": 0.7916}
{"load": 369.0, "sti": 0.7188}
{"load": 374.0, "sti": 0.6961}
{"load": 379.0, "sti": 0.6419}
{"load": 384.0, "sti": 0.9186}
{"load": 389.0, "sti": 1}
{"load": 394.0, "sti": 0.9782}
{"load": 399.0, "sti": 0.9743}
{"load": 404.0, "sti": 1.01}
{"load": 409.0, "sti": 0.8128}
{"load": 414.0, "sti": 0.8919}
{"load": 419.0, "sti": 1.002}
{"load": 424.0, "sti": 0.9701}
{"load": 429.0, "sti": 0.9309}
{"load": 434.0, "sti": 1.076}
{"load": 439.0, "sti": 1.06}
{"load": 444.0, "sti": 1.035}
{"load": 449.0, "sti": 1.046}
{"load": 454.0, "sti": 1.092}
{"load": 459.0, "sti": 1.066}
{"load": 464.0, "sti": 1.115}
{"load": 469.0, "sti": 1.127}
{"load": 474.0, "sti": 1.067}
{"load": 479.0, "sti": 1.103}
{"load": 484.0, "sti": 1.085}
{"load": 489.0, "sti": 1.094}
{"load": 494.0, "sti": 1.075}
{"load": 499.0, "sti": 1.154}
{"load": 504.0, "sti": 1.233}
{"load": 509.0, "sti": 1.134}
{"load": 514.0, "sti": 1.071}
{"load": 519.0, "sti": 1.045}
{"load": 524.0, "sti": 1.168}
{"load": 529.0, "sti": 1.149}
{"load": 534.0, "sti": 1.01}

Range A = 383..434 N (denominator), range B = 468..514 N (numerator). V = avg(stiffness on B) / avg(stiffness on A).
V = 1.17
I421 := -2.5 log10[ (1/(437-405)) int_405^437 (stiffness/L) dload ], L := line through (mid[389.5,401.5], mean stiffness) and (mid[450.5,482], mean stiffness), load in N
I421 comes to 0.08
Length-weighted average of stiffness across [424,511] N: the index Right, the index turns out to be 1.08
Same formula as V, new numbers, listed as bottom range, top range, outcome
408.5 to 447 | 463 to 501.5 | 1.12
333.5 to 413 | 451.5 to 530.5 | 1.22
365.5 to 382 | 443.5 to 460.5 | 1.52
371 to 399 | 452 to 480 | 1.28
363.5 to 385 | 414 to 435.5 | 1.33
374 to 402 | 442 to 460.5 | 1.20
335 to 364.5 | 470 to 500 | 1.12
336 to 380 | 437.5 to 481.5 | 1.23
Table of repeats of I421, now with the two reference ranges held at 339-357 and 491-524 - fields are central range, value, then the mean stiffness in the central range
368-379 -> 0.43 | 0.691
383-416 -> 0.11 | 0.943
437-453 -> 0.03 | 1.05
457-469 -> -0.01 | 1.1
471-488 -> 0.01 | 1.09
